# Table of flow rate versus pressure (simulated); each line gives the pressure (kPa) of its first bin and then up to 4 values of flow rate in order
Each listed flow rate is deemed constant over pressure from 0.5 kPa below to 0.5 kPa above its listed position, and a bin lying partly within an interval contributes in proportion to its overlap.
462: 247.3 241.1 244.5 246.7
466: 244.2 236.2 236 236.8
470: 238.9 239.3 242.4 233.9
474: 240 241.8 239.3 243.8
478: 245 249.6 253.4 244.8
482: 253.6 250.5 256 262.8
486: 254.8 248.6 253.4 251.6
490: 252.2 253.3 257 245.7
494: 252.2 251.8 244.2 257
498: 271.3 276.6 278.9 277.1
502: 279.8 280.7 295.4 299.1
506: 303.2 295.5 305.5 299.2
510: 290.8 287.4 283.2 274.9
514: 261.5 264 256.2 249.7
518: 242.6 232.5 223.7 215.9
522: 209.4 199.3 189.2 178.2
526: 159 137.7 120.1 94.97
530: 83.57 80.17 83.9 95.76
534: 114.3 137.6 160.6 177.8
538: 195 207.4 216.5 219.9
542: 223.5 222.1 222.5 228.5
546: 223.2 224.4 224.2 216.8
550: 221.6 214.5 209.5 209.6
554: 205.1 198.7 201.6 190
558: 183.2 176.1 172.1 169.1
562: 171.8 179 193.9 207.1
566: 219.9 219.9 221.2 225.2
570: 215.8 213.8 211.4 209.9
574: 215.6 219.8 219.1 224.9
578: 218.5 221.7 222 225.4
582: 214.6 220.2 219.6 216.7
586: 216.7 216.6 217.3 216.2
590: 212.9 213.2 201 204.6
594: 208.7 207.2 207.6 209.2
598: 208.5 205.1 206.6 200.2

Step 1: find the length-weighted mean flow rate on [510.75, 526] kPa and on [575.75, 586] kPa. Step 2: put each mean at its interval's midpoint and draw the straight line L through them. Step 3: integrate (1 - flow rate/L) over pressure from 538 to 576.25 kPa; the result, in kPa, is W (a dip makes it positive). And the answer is 2.93 kPa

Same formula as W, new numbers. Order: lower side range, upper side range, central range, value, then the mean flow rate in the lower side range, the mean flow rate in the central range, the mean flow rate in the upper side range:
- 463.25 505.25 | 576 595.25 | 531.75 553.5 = 3.5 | 253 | 194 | 216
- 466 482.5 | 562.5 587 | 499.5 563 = 4.4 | 242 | 212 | 216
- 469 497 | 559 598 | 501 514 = -2.8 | 248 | 290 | 210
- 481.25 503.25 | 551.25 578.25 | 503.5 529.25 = 0.3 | 259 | 239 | 204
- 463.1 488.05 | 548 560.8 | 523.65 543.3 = 5.3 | 245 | 154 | 200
